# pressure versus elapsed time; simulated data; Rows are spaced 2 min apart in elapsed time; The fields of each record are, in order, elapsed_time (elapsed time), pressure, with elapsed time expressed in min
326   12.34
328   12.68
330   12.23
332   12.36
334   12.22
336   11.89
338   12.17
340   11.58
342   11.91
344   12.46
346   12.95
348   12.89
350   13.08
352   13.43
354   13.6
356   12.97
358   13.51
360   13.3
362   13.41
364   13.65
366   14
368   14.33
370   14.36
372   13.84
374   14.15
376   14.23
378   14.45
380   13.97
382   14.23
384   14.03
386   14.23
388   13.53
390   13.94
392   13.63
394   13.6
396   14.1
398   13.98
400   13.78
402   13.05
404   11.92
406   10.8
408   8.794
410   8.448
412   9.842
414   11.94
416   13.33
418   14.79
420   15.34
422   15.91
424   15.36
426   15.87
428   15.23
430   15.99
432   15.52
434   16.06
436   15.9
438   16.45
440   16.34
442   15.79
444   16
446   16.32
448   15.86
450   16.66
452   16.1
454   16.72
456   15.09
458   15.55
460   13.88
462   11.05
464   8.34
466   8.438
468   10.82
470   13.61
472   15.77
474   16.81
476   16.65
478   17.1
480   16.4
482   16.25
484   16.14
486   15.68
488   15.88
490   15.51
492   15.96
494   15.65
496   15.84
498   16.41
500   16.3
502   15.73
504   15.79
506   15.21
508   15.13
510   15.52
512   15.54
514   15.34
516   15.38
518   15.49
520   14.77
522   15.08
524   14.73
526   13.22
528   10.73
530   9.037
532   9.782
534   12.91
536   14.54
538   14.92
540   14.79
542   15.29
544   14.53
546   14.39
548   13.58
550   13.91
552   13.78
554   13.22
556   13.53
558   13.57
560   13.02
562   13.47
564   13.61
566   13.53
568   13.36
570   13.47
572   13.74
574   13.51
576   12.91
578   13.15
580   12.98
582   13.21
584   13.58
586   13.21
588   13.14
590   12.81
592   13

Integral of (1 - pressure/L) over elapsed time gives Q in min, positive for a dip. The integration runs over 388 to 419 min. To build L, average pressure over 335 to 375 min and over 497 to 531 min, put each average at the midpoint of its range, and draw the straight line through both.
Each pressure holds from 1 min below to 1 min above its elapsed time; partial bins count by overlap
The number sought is 2.7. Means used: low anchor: 13.2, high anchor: 14.7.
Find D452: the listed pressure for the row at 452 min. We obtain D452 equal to 16.1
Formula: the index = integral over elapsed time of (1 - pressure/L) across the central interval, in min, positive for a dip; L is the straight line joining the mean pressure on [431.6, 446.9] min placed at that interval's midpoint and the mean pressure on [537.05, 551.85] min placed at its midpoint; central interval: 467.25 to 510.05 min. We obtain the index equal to -1.05 min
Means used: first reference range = 16.1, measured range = 15.7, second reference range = 14.4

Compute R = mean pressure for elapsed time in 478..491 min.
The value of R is 16.1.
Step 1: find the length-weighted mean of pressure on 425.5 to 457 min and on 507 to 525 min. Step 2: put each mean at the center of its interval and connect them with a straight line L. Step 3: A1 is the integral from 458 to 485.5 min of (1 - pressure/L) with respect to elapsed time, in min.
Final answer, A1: 2.9 min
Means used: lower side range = 16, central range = 14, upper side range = 15.2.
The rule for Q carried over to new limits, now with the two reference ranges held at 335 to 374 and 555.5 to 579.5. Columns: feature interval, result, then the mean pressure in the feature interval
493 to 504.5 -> -2.28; 16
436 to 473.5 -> -3.36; 14.5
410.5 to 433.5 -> -1.99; 14.4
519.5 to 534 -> 1.00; 12.4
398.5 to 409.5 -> 1.31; 11.6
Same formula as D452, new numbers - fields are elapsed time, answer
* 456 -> 15.09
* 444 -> 16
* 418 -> 14.79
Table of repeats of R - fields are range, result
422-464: 15.4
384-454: 14.3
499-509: 15.6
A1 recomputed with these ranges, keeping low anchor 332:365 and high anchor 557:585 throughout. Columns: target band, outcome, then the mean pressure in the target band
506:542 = -2.1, 14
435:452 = -4.1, 16.2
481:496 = -3.1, 15.9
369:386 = -1.7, 14.2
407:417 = 1.9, 10.5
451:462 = -1.7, 15.1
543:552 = -0.5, 14.1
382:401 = -1.4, 13.9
